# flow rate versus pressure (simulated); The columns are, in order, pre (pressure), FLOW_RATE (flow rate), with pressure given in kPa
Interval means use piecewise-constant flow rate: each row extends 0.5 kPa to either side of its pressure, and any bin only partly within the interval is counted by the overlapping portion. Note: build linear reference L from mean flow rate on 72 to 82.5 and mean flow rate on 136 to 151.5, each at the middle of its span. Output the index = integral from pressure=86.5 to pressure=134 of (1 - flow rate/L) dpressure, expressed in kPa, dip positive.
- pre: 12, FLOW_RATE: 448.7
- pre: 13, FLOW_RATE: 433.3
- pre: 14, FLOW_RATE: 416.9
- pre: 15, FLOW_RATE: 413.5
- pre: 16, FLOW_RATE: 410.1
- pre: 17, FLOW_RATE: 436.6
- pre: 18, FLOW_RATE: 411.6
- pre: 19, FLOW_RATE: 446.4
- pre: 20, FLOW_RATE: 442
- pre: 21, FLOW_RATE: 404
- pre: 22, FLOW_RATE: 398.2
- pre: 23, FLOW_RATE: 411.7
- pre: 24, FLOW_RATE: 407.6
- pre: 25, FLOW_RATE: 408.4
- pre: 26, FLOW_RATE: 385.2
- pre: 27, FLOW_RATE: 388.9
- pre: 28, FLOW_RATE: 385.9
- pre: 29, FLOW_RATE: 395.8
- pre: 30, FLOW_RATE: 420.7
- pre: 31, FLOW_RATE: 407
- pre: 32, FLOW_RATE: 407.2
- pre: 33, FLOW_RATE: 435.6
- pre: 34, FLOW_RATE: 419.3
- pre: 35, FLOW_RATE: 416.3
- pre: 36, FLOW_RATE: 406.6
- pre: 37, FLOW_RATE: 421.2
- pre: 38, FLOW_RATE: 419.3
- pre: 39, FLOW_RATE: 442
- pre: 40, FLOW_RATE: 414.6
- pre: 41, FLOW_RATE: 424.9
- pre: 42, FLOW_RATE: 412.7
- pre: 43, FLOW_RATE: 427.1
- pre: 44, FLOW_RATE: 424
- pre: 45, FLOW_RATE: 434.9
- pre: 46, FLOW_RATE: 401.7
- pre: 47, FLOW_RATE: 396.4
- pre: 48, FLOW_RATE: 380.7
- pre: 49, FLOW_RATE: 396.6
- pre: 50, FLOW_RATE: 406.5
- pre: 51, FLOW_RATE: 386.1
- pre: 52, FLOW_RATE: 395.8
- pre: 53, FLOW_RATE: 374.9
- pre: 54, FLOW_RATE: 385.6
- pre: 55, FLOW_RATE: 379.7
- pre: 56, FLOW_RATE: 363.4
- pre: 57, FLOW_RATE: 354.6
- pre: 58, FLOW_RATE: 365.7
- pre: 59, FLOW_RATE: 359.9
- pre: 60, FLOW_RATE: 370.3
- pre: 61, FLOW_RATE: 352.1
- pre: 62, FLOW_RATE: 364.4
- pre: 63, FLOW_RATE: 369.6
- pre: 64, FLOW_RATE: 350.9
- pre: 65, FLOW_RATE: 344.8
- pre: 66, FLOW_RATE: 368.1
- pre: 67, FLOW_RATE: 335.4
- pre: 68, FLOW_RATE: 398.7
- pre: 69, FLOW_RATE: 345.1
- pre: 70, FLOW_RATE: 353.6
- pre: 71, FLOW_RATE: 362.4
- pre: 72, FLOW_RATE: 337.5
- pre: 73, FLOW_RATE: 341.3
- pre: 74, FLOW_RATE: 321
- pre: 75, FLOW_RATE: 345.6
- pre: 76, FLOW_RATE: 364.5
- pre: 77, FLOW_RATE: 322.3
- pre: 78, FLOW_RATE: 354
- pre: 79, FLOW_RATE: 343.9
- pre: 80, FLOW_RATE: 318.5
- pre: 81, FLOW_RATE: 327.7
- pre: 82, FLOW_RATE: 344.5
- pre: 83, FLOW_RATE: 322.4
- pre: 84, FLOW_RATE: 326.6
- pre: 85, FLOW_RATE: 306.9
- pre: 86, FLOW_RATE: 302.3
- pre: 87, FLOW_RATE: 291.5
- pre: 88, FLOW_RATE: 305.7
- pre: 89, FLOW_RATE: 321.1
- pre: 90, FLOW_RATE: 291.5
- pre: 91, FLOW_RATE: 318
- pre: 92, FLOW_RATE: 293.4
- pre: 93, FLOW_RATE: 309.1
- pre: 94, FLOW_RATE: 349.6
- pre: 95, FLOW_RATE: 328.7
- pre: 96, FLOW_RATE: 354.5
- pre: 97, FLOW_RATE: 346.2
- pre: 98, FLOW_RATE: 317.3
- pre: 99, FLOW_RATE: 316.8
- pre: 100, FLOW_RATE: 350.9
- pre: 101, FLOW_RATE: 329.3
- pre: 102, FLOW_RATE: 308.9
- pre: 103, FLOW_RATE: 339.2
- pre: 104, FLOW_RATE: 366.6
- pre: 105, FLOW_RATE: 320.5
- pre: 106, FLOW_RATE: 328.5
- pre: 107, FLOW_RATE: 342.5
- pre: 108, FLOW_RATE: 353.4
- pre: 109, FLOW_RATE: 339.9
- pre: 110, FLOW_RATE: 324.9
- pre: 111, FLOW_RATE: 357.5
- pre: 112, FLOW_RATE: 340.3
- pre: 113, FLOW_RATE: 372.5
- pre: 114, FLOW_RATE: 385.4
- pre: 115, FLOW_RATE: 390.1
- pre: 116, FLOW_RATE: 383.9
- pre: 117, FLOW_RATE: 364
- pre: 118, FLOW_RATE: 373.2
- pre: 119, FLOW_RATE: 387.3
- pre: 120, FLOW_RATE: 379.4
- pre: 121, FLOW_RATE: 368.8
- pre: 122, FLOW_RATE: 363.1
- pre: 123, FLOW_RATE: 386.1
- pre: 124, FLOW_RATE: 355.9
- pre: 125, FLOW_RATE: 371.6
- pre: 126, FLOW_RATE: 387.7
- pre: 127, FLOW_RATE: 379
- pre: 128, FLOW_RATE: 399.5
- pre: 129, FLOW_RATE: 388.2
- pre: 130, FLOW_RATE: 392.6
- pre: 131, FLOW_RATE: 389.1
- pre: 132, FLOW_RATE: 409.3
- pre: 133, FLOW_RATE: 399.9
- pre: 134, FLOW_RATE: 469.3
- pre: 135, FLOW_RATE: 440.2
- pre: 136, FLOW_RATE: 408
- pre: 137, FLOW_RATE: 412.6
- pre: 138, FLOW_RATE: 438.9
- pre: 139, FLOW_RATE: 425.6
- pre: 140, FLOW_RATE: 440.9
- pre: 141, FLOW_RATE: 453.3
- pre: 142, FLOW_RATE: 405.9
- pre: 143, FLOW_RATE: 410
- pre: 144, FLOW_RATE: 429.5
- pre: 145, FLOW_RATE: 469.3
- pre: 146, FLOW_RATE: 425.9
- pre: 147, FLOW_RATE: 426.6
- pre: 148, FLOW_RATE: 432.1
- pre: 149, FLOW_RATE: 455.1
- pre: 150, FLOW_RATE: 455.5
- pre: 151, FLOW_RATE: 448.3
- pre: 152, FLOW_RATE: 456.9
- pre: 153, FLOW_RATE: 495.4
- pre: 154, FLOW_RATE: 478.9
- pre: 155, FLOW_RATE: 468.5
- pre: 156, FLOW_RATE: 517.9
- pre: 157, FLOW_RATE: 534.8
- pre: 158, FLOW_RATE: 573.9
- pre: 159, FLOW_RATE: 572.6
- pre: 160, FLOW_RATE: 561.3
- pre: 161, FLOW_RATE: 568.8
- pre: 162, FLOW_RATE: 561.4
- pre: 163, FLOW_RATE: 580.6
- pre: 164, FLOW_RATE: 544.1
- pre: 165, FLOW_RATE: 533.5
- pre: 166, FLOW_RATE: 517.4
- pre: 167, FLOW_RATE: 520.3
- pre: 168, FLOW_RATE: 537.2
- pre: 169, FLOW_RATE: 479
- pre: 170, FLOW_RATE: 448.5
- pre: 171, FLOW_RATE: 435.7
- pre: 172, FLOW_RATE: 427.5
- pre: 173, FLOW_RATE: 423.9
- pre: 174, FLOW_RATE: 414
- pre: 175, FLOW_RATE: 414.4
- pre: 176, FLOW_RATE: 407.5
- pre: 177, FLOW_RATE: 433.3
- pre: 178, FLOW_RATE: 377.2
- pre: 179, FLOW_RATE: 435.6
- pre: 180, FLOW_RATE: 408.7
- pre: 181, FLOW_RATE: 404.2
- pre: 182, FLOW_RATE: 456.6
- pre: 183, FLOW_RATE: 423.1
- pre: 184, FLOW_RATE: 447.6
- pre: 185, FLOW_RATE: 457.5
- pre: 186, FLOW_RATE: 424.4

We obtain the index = 4.03 kPa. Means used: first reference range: 338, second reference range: 434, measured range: 354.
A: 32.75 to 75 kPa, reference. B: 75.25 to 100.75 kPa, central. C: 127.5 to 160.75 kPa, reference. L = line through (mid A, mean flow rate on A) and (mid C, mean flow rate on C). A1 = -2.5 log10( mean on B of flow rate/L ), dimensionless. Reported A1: 0.25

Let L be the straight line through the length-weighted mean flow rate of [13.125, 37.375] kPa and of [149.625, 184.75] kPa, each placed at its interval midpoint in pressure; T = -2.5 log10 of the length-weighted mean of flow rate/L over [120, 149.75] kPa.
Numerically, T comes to 0.13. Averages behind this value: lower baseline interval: 413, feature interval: 411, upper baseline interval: 479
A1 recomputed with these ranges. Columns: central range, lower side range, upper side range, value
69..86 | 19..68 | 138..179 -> 0.24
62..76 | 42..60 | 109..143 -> 0.11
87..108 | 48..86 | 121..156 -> 0.18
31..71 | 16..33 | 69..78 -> -0.04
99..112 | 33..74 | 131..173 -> 0.27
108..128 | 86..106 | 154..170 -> 0.07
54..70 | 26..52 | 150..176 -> 0.18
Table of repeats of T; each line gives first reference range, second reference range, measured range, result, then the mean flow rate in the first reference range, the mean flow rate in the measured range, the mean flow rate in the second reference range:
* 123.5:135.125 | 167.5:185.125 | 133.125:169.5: -0.160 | 397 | 481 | 435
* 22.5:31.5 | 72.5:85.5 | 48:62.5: -0.032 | 401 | 376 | 334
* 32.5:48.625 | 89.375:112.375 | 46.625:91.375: 0.080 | 417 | 350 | 332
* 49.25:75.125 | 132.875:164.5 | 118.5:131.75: 0.167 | 363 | 381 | 475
